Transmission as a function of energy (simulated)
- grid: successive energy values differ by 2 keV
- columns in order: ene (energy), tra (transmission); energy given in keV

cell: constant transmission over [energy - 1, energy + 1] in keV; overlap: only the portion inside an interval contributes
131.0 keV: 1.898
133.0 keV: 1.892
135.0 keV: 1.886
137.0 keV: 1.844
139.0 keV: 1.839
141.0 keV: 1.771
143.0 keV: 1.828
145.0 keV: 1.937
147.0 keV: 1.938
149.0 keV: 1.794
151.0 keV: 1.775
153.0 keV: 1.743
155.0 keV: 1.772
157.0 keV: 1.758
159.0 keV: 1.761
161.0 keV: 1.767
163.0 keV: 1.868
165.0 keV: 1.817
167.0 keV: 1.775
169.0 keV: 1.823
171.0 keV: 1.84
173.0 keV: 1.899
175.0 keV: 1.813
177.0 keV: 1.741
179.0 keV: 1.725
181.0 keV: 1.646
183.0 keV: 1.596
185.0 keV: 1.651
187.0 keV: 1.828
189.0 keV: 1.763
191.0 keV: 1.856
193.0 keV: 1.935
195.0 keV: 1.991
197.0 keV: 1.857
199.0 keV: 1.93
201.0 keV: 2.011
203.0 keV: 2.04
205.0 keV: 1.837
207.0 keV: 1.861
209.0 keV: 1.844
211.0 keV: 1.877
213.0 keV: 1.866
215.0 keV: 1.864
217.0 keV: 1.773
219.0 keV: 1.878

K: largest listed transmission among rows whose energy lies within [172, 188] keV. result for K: 1.899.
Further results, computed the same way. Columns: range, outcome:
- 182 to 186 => 1.651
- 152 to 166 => 1.868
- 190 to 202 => 2.011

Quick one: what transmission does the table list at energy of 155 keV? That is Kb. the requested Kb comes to 1.772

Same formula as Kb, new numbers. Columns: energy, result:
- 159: 1.761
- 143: 1.828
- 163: 1.868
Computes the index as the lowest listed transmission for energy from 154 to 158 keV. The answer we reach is 1.758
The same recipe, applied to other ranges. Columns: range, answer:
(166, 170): 1.775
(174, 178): 1.741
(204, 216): 1.837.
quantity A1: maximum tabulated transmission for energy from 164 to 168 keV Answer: 1.817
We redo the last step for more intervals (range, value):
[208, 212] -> 1.877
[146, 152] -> 1.938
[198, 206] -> 2.04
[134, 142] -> 1.886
